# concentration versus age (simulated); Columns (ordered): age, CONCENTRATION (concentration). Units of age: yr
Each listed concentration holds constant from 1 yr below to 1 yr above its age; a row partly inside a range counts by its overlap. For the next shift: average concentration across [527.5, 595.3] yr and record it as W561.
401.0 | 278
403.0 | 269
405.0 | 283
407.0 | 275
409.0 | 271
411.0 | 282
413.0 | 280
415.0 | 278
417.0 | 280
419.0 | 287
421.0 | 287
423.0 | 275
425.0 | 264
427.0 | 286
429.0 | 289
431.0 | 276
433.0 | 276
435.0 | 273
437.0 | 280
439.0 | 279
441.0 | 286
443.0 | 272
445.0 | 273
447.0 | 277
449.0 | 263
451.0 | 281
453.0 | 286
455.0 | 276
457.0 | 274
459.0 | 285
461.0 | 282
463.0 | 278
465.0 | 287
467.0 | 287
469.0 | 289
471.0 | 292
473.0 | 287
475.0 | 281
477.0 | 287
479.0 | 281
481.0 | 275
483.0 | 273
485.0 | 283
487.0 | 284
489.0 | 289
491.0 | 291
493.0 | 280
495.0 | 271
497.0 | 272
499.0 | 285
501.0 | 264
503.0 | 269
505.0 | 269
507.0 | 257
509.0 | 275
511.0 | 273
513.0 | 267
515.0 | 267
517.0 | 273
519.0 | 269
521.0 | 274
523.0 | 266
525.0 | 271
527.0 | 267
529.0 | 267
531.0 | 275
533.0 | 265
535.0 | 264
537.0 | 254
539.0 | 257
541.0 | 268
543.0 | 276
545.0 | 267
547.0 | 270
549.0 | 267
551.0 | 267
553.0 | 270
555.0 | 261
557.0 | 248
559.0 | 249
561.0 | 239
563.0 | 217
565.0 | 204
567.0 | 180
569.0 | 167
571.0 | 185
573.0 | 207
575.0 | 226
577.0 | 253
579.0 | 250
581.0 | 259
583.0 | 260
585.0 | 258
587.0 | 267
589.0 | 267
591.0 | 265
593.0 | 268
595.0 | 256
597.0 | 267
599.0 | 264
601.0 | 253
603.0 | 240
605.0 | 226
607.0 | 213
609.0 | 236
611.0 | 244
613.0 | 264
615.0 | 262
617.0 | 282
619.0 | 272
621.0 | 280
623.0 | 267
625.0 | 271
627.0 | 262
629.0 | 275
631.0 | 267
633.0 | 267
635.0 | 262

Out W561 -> 249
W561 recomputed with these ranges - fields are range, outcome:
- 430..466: 278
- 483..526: 274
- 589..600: 264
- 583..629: 259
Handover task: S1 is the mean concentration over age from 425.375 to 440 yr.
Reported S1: 279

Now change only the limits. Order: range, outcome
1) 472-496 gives 282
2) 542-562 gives 261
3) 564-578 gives 203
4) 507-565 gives 263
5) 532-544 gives 264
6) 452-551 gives 275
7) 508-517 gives 271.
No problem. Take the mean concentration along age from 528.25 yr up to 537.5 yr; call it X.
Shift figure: 266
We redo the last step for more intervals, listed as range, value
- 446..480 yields 282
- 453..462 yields 280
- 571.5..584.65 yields 241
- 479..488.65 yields 280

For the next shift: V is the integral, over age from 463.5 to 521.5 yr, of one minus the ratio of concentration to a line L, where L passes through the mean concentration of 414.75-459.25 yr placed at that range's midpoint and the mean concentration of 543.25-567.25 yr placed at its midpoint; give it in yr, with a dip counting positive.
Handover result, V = -2.99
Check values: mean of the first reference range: 278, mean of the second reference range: 248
